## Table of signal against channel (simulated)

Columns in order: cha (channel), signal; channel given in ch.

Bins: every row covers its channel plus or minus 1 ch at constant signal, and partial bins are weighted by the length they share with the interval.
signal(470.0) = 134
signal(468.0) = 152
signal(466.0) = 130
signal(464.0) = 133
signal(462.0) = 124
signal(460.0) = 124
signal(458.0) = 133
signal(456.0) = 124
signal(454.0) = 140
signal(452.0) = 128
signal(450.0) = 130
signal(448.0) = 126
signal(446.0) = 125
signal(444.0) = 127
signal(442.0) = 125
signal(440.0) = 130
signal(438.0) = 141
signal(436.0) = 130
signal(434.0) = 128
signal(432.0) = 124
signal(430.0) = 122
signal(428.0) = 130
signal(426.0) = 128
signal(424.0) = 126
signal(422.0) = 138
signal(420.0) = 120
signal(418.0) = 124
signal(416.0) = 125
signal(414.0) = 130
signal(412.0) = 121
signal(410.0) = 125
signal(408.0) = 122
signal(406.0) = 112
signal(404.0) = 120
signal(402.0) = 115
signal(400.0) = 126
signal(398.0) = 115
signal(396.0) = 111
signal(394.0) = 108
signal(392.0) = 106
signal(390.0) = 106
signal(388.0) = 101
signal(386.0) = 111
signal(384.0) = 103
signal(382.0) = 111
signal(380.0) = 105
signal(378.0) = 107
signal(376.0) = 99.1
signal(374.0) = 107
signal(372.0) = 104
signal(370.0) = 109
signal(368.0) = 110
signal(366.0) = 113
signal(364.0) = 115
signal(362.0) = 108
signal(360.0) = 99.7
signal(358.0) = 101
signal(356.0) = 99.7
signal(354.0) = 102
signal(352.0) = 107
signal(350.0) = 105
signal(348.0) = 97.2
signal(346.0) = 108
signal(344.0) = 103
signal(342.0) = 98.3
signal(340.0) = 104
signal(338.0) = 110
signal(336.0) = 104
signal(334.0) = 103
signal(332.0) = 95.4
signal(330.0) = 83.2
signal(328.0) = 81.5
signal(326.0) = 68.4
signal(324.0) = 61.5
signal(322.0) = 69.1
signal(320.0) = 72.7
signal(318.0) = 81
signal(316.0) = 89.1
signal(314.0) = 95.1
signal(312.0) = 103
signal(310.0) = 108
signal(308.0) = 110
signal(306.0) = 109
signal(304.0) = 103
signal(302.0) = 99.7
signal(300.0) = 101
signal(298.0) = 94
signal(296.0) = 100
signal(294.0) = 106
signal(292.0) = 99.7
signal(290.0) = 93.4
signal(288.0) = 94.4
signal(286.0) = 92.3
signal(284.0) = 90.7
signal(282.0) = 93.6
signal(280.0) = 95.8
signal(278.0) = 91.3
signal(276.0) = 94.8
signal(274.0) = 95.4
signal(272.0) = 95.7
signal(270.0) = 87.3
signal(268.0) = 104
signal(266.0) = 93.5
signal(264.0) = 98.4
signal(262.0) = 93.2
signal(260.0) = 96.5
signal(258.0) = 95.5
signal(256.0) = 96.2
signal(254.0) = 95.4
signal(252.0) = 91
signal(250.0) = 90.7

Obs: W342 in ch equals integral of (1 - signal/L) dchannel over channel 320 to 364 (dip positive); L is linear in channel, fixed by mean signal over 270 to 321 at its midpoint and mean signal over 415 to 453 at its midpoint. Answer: 4.7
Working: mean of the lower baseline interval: 96.2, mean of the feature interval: 95.6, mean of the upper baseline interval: 128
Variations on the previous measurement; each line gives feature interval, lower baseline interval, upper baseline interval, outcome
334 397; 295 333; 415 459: 0.44 ch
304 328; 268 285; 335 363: 2.56 ch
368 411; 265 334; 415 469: 1.94 ch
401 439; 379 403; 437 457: -1.66 ch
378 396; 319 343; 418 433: 0.66 ch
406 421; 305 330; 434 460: -0.56 ch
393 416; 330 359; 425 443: 0.20 ch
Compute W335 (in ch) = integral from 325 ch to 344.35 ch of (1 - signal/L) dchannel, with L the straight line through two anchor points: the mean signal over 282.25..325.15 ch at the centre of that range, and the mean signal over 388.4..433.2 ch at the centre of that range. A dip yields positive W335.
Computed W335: 1.30 ch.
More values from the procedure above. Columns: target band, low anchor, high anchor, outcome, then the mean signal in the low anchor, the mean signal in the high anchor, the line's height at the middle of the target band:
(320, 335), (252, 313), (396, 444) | 3.77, 97.6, 125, 107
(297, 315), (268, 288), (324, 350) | -1.55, 93.6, 95.3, 94.4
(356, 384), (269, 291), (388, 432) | 1.34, 93.2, 120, 112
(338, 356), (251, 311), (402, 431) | 1.16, 97.3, 124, 110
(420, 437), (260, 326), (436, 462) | -0.44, 93.9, 129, 125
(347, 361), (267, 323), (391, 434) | 0.88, 95.3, 121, 108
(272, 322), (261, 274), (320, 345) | -1.70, 95.4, 89.4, 92.7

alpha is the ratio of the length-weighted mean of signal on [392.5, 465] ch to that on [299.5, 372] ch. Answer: 1.28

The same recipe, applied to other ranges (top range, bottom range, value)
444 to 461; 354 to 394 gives 1.21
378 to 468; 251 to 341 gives 1.30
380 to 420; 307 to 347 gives 1.25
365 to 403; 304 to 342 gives 1.18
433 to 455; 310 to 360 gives 1.39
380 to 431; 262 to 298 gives 1.23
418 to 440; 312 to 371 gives 1.33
